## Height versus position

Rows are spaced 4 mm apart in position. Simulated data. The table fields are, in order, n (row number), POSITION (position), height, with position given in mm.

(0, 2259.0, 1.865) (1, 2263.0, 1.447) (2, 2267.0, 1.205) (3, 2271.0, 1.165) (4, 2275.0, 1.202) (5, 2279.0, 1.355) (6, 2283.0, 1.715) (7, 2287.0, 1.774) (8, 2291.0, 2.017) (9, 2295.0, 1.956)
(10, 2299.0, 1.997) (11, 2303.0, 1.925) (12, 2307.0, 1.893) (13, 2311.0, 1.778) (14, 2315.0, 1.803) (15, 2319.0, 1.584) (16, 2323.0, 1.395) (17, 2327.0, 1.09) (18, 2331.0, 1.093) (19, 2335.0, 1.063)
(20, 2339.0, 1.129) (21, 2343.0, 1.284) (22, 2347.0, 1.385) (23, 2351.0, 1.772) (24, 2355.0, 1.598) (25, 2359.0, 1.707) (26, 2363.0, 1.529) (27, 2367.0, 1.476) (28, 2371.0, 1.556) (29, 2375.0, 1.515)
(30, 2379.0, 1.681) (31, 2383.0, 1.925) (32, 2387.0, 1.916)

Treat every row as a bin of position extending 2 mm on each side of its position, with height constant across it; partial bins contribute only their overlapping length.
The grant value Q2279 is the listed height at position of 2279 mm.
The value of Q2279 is 1.355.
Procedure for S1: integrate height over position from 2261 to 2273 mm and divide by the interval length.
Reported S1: 1.27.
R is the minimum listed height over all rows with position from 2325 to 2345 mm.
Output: 1.063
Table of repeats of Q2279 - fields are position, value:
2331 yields 1.093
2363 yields 1.529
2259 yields 1.865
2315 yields 1.803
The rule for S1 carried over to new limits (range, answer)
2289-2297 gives 1.99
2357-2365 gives 1.62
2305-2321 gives 1.76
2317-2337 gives 1.24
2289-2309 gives 1.96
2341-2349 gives 1.33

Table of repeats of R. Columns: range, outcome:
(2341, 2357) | 1.284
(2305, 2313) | 1.778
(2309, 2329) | 1.09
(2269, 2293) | 1.165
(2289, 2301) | 1.956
